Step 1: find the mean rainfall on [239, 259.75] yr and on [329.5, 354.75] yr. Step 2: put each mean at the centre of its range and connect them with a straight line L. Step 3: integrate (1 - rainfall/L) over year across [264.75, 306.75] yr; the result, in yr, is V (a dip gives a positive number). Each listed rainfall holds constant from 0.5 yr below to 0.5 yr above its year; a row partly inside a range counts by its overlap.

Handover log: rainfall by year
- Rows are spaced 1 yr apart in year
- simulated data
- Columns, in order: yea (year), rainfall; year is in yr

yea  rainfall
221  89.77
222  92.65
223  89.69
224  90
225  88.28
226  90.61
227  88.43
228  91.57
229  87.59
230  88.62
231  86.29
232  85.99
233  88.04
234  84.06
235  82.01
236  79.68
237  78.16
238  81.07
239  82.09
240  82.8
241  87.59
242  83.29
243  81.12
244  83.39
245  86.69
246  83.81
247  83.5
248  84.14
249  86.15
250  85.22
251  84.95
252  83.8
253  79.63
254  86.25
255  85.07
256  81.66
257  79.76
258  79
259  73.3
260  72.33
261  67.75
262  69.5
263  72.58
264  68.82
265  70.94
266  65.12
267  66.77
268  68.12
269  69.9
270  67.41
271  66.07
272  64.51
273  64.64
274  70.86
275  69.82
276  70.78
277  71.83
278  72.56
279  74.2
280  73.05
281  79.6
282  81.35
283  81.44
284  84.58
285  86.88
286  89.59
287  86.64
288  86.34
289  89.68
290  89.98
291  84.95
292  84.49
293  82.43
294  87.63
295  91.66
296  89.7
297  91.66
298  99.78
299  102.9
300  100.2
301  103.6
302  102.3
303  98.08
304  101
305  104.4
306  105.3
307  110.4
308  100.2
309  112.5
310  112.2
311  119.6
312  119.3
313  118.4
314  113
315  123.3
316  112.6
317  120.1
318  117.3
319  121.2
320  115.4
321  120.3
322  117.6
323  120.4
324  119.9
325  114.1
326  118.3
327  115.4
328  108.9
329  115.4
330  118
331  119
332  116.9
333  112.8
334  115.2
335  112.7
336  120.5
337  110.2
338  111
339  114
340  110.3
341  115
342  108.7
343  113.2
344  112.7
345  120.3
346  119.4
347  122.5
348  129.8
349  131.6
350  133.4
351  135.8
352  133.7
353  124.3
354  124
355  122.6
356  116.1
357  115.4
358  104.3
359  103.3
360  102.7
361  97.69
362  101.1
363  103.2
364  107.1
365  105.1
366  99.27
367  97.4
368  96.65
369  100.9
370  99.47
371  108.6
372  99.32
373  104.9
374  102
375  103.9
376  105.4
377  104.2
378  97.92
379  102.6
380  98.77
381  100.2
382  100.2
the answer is 6.15 yr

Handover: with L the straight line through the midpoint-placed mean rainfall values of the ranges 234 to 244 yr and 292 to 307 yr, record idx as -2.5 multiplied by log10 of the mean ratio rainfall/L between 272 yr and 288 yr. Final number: 0.20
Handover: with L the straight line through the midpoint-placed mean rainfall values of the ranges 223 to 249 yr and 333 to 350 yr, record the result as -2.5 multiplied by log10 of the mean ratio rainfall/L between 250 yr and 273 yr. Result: 0.247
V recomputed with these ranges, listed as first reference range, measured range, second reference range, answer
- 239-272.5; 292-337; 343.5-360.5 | -2.51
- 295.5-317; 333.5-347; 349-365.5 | -0.26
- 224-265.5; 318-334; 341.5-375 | -2.08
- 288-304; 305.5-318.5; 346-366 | -1.93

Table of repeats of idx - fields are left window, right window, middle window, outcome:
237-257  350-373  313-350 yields -0.143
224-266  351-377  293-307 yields -0.049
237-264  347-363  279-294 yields 0.116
